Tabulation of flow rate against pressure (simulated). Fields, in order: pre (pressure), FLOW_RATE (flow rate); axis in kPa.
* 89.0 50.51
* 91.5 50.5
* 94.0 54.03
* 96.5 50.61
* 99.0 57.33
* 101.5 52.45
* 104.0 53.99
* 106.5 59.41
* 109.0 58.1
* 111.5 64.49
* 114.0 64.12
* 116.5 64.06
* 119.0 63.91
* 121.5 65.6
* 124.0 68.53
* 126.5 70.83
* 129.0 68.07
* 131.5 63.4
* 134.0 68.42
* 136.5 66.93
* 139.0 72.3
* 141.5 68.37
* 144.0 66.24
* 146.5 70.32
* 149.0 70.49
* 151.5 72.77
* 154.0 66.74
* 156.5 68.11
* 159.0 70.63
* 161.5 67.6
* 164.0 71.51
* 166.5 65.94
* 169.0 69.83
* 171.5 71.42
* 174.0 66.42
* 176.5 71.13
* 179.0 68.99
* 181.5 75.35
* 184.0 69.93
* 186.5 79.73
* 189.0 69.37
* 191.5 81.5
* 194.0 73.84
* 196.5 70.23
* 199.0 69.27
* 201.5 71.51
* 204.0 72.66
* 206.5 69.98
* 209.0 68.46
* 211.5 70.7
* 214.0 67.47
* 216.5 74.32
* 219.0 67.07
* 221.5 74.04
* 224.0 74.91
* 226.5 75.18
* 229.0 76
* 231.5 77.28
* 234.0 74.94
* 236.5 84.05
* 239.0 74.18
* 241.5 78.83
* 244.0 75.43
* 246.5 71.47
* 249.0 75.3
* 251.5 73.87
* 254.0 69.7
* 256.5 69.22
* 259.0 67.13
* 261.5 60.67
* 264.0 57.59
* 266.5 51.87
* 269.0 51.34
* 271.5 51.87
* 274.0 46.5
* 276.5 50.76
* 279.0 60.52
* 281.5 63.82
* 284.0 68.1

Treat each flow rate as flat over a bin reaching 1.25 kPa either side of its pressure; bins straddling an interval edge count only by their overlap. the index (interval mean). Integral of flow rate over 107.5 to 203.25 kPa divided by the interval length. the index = 69.1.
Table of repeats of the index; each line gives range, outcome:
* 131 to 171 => 68.9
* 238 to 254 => 74.5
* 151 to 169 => 68.9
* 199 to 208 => 71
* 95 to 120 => 58.7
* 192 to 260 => 73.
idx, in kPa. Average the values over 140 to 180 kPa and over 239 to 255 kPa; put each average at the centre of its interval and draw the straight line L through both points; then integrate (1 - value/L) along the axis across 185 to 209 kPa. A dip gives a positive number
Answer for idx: -0.5 kPa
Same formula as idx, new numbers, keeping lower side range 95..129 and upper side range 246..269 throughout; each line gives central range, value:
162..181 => -1.99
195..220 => -2.47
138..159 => -2.42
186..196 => -1.88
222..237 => -2.79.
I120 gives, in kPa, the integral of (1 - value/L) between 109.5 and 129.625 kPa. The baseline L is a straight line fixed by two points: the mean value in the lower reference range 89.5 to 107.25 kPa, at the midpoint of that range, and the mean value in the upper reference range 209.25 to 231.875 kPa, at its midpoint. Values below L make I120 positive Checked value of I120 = -3.1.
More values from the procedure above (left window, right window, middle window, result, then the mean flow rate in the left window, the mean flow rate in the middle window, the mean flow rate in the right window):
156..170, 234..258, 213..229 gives 0.1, 69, 72.5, 74.6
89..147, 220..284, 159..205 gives -4.7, 62.3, 71.4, 67.5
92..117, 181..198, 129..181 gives -1.3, 57.5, 69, 74.2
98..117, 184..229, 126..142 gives -1.4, 59.1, 68.2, 72.4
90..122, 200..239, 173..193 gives -1.3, 58.1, 72.9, 73.2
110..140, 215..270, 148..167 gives -0.4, 66.6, 69.3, 70.7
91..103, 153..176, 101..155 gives -4.7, 53.2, 65.6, 68.8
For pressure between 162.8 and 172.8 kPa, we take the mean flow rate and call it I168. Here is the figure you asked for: 69.6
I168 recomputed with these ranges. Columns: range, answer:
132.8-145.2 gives 68.5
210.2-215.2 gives 69.1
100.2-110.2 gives 56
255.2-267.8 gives 61.3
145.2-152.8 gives 71.1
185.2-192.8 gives 76.8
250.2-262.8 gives 68.1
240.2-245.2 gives 77.1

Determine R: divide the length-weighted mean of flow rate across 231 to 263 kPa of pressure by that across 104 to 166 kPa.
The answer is 1.1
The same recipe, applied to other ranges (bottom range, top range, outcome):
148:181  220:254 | 1.09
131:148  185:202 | 1.08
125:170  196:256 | 1.06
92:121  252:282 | 1.00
